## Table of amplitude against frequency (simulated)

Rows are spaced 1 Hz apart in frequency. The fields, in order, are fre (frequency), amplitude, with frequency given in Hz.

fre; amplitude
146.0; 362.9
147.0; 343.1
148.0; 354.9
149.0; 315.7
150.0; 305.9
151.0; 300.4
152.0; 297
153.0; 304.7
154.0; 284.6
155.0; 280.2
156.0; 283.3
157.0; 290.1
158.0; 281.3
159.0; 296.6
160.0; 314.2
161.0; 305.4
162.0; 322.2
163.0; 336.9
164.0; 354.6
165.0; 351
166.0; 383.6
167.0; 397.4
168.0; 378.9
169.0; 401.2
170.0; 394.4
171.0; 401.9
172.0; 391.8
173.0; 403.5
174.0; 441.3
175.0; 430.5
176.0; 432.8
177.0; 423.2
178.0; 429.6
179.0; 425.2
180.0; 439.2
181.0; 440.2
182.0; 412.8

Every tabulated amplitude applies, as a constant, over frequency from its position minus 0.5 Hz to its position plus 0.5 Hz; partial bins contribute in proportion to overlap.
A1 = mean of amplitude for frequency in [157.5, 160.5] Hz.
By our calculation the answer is 297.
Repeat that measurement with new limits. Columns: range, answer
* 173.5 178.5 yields 431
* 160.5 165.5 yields 334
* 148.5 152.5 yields 305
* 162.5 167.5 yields 365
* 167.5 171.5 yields 394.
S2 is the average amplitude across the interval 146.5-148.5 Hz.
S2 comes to 349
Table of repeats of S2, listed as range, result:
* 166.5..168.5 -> 388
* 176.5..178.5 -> 426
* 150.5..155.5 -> 293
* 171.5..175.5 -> 417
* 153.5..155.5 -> 282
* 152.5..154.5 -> 295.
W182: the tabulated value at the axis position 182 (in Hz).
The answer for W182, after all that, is 412.8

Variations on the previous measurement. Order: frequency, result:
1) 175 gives 430.5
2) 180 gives 439.2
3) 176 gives 432.8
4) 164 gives 354.6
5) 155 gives 280.2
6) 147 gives 343.1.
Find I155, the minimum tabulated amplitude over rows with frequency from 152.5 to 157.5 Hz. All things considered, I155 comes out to 280.2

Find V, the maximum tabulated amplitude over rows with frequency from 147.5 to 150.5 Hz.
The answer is 354.9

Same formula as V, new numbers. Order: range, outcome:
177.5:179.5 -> 429.6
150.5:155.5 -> 304.7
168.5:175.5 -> 441.3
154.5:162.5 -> 322.2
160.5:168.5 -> 397.4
